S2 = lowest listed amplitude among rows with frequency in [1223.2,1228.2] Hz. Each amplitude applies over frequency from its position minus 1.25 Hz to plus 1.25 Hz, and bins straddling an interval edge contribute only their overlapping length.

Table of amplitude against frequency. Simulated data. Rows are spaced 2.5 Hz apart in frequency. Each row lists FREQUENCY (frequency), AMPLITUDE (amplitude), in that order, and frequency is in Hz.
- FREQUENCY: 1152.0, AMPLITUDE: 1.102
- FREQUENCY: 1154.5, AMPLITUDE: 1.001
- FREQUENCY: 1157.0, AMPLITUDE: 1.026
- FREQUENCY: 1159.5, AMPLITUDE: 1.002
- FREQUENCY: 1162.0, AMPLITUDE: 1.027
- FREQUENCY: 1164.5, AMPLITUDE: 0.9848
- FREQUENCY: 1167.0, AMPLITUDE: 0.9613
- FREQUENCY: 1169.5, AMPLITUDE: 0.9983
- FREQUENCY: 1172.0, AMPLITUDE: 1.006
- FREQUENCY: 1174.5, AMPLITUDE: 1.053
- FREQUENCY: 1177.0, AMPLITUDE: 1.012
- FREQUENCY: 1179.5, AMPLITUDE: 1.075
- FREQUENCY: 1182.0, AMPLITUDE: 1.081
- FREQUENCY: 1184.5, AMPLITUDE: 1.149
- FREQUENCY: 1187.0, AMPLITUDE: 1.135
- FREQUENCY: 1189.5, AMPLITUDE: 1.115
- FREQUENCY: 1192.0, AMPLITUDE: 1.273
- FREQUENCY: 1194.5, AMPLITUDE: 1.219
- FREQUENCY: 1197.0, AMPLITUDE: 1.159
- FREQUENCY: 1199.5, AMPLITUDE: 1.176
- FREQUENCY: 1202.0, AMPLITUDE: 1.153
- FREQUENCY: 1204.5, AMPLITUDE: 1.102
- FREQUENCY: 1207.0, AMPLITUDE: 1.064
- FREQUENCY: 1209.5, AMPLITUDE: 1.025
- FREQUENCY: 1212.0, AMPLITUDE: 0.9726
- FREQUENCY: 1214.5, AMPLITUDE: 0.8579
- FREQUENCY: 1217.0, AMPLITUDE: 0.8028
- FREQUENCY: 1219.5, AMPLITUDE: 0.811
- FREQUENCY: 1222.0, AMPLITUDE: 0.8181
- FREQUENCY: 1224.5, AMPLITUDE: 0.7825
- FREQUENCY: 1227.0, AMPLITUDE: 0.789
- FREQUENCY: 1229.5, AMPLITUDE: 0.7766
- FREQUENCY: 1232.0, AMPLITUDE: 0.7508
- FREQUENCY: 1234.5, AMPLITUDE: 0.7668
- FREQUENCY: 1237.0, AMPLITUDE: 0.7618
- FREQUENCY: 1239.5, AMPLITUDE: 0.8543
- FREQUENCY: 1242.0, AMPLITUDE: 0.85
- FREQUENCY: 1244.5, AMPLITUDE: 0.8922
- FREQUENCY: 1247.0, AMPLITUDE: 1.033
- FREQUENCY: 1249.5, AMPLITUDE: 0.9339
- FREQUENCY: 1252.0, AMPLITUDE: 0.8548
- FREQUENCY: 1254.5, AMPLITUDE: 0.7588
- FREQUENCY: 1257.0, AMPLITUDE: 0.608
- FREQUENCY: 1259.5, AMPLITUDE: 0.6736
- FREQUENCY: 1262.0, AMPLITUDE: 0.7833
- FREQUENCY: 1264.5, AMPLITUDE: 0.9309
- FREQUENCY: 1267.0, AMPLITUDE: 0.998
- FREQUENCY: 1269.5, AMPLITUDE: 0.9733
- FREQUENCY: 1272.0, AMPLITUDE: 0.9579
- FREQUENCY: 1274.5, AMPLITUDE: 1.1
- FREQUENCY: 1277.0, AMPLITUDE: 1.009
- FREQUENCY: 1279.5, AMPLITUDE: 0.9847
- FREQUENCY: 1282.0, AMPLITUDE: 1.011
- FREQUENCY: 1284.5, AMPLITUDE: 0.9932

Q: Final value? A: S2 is 0.7825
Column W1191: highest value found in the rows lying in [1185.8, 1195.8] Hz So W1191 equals 1.273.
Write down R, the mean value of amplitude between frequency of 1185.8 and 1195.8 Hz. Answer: 1.19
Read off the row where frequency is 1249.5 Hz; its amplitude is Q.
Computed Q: 0.9339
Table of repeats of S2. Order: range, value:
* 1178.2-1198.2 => 1.075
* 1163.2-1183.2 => 0.9613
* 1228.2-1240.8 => 0.7508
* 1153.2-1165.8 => 0.9848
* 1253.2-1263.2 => 0.608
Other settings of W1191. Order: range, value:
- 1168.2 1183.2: 1.081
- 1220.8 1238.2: 0.8181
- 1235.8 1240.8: 0.8543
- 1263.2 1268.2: 0.998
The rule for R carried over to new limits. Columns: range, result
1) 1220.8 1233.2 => 0.783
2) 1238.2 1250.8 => 0.912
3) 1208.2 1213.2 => 1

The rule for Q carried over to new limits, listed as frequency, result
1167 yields 0.9613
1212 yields 0.9726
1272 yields 0.9579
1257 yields 0.608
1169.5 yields 0.9983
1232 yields 0.7508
